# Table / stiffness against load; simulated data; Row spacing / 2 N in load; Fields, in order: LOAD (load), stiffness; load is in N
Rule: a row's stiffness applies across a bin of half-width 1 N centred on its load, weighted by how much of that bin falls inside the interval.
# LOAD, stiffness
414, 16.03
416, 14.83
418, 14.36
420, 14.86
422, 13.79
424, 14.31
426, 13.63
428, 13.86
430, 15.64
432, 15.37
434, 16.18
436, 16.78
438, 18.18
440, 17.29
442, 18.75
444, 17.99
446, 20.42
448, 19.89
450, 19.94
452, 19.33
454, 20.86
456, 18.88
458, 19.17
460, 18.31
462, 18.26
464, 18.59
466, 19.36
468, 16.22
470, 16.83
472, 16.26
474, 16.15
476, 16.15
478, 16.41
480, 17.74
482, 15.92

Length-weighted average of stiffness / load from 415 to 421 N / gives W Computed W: 14.7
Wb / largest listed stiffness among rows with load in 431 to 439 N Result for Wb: 18.18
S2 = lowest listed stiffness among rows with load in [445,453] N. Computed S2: 19.33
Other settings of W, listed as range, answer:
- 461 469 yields 18.1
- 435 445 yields 17.8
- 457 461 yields 18.7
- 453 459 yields 19.6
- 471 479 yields 16.2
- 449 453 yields 19.6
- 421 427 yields 13.9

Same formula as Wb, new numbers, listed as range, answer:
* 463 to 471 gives 19.36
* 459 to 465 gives 18.59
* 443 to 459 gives 20.86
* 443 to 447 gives 20.42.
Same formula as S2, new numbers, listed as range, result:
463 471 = 16.22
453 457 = 18.88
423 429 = 13.63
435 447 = 16.78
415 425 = 13.79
